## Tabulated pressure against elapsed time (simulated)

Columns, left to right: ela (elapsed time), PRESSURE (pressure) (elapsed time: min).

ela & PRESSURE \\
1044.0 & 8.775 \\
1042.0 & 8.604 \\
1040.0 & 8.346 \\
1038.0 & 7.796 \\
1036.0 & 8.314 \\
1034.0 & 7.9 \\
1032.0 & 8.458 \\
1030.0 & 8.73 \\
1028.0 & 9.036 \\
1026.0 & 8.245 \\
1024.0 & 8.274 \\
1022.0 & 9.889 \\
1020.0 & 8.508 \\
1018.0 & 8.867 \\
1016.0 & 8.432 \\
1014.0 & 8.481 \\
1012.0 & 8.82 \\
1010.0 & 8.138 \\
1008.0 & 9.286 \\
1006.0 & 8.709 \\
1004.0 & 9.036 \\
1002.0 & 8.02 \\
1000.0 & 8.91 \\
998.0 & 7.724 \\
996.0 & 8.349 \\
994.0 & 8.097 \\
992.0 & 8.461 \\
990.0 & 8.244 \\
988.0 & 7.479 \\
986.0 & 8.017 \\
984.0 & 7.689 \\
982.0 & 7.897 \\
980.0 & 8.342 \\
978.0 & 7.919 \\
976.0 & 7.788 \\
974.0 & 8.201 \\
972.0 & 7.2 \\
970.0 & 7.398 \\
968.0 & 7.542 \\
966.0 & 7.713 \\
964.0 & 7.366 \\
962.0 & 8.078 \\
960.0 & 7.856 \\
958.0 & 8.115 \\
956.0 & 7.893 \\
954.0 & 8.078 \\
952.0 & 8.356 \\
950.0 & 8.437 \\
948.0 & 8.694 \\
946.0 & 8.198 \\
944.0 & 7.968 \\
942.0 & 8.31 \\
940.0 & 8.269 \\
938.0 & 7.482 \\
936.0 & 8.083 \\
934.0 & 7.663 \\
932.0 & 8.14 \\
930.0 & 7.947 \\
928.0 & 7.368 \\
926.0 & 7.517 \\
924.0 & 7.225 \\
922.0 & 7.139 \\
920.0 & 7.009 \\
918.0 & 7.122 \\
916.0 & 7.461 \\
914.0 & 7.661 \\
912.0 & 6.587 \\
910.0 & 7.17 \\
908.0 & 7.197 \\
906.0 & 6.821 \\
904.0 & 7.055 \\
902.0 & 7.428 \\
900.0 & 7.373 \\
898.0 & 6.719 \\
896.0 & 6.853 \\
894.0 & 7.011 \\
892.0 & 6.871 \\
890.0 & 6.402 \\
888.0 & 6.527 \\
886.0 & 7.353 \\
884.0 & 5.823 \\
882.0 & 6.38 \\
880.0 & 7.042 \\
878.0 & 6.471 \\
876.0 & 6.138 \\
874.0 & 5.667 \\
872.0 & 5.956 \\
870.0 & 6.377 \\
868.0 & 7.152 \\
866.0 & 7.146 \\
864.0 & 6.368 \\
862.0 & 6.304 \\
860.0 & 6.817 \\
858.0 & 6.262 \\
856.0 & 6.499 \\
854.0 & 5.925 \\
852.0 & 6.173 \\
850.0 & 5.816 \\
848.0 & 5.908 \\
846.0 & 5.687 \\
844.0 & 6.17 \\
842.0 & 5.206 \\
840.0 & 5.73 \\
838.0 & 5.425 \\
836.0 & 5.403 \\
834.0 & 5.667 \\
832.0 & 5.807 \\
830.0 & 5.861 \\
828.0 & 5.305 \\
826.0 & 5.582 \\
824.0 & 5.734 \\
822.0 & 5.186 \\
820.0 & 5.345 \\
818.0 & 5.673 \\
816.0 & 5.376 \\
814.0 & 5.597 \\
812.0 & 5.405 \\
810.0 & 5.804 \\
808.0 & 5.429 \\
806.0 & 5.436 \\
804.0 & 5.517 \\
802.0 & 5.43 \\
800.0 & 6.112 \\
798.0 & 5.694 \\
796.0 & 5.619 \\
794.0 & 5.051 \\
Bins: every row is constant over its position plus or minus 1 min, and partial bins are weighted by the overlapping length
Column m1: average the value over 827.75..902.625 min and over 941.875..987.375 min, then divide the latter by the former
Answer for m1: 1.3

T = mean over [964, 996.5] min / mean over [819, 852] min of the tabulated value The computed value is 1.4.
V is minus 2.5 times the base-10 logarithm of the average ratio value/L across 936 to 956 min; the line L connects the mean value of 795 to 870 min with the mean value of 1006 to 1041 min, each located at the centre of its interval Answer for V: -0.10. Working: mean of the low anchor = 5.83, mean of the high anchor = 8.56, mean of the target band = 8.18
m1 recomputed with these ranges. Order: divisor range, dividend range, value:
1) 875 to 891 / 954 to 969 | 1.20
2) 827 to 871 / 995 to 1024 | 1.43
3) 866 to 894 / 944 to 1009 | 1.24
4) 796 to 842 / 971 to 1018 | 1.48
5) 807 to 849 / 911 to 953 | 1.39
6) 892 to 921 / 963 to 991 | 1.10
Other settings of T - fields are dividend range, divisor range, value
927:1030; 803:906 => 1.34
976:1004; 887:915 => 1.16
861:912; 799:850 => 1.20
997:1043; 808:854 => 1.52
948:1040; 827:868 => 1.37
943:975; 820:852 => 1.41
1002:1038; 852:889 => 1.34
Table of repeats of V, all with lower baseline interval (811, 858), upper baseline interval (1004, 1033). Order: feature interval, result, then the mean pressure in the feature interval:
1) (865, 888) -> -0.021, 6.5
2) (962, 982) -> 0.029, 7.75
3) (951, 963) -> -0.050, 8.06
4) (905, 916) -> -0.028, 7.12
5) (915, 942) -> -0.053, 7.6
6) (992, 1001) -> 0.008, 8.29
